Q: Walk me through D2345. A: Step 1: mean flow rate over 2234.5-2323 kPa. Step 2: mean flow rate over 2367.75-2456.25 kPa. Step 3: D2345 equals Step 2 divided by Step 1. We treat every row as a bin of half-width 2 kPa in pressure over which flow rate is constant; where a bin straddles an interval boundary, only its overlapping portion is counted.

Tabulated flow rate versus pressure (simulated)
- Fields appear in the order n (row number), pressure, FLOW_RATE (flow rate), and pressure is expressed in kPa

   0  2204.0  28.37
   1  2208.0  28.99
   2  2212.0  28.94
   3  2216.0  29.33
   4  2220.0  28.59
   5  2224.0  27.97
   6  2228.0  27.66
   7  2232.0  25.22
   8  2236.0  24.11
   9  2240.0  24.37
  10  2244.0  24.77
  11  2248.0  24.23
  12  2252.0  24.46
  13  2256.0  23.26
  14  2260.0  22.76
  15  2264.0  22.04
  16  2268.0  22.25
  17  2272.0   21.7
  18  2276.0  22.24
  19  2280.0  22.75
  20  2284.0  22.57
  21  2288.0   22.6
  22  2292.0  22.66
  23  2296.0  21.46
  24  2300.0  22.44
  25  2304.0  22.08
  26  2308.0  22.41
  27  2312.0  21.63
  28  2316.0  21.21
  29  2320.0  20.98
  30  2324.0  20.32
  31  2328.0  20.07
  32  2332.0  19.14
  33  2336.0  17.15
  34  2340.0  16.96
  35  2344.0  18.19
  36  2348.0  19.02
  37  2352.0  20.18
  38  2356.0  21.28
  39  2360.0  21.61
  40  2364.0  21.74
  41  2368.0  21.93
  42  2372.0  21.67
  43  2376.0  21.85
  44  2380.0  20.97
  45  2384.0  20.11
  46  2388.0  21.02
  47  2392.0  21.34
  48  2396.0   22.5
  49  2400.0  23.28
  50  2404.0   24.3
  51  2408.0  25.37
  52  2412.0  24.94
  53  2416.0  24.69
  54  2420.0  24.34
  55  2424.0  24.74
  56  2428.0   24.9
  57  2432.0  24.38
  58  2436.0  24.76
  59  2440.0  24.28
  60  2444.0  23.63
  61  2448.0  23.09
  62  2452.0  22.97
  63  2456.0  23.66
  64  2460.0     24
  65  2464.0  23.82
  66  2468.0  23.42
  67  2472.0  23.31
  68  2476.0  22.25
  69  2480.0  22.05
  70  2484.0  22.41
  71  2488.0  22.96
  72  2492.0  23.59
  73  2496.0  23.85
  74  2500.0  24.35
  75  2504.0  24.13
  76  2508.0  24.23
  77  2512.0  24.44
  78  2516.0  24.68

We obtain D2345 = 1.03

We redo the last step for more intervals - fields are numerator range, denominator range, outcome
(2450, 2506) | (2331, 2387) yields 1.16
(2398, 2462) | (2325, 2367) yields 1.23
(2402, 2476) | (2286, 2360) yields 1.17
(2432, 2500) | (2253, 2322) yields 1.06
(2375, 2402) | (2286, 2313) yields 0.97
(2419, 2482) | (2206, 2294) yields 0.96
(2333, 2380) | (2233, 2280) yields 0.86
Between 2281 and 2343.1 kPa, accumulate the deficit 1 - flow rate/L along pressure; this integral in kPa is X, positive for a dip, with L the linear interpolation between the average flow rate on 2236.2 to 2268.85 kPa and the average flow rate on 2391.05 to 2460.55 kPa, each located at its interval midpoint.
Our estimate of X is 7.4 kPa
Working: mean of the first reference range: 23.6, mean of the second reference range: 24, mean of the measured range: 20.9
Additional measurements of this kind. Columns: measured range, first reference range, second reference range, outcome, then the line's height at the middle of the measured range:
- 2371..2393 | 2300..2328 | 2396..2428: 2.2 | 23.5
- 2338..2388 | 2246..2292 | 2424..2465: 6.3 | 23.4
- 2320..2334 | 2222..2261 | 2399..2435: 2.7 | 24.8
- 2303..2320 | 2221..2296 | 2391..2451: 1.5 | 23.9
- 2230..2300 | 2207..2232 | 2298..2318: 5.3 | 25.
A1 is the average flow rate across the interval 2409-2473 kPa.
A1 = 24.1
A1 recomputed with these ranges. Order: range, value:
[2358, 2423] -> 22.6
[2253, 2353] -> 21.2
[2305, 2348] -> 19.8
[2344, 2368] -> 20.6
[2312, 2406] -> 20.8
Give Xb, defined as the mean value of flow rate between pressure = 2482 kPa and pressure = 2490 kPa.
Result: 22.7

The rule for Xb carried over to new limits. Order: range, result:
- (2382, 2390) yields 20.6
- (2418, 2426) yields 24.5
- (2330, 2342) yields 17.8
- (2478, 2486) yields 22.2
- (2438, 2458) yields 23.5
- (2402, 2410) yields 24.8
